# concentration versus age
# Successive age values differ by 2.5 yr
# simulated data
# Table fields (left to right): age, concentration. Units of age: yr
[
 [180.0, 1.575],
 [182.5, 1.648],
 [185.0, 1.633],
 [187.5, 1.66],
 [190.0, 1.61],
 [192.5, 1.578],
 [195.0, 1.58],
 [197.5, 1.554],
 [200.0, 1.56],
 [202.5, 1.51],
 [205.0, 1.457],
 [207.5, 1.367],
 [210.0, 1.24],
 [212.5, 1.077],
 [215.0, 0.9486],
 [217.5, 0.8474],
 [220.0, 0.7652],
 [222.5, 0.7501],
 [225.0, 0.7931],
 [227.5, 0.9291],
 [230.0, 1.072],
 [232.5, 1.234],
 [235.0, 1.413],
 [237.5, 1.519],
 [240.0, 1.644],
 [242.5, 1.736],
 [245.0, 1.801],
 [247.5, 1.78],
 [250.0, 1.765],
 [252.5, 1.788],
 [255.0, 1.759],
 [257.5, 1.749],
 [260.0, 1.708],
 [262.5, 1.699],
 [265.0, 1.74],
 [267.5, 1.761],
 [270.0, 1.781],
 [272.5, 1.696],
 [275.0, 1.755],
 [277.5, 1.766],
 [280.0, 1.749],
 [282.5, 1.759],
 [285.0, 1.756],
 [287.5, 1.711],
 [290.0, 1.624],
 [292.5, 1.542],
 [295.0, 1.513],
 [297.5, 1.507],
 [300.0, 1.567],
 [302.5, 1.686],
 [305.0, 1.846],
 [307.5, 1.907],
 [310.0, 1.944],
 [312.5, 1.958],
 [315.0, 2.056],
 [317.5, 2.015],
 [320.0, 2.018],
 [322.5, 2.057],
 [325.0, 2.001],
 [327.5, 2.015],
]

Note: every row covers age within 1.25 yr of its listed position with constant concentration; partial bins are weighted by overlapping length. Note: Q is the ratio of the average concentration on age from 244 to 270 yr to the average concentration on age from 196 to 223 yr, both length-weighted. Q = 1.46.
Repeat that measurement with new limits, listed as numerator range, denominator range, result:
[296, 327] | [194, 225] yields 1.57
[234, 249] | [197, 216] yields 1.24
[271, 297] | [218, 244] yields 1.42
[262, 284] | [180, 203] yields 1.10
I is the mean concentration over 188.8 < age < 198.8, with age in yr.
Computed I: 1.58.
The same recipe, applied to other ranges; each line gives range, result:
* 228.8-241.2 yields 1.38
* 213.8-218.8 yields 0.896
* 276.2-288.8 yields 1.75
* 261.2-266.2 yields 1.72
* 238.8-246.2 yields 1.73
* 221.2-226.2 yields 0.771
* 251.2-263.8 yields 1.74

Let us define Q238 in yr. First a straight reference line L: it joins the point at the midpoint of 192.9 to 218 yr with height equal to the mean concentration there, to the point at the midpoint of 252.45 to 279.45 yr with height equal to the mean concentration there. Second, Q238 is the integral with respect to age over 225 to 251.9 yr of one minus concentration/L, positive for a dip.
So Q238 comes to 1.8 yr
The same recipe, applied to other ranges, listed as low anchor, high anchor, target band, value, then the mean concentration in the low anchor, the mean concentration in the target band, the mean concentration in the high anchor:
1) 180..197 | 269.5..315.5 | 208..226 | 7.7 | 1.61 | 0.938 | 1.74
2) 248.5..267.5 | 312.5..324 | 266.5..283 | 0.6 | 1.75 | 1.75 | 2.03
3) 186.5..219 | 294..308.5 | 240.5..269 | -4.1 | 1.38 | 1.75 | 1.67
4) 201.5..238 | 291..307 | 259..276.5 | -3.8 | 1.12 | 1.74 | 1.62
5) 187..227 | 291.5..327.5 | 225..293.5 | -3.0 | 1.25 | 1.62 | 1.84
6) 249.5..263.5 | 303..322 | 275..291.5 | 1.1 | 1.74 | 1.73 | 1.96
